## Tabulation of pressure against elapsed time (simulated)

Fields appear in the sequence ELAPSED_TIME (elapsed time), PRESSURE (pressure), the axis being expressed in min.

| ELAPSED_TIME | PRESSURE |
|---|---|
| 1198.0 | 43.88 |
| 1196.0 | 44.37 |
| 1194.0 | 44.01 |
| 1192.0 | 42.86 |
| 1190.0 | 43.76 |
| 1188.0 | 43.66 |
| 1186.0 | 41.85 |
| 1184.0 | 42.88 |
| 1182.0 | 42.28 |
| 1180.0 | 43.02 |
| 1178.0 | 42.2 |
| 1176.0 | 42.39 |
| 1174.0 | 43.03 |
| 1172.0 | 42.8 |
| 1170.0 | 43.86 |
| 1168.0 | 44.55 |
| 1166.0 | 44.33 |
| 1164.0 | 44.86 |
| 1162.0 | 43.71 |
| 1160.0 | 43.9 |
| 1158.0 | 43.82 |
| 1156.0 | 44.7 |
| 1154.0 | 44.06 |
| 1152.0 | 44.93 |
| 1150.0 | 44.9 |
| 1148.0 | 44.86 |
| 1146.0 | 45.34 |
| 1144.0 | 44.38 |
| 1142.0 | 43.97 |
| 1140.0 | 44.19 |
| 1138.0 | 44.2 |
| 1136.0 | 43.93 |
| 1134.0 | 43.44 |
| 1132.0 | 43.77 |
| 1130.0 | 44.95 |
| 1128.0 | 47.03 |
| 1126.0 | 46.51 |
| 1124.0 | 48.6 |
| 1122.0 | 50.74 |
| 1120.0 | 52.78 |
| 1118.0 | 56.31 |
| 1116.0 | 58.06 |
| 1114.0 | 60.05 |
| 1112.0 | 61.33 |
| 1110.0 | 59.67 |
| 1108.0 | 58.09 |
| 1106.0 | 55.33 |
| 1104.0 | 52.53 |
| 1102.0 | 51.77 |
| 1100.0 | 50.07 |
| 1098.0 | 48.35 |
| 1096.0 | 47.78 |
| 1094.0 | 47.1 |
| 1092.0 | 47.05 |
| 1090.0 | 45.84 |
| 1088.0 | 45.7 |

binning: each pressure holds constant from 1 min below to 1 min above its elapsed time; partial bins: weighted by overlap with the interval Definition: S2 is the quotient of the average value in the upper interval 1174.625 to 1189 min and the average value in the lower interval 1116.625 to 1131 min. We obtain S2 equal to 0.86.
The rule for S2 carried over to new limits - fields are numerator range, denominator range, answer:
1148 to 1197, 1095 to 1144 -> 0.87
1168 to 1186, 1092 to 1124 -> 0.80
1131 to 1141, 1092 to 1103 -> 0.90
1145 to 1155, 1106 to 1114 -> 0.76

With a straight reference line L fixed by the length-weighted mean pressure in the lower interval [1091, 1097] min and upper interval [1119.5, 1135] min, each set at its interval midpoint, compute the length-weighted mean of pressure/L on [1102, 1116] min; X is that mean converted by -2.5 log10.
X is -0.213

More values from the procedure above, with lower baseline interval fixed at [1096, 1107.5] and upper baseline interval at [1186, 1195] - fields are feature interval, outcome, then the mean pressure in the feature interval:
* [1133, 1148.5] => 0.09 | 44.3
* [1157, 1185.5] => 0.04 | 43.4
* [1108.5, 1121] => -0.15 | 58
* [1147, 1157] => 0.05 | 44.7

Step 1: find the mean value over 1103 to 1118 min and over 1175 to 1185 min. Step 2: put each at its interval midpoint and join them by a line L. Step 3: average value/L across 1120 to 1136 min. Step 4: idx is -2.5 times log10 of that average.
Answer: 0.158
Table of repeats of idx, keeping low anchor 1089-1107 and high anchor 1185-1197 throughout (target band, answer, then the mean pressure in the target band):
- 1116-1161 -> 0.02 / 46.2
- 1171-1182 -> 0.04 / 42.7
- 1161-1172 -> 0.02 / 44.1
